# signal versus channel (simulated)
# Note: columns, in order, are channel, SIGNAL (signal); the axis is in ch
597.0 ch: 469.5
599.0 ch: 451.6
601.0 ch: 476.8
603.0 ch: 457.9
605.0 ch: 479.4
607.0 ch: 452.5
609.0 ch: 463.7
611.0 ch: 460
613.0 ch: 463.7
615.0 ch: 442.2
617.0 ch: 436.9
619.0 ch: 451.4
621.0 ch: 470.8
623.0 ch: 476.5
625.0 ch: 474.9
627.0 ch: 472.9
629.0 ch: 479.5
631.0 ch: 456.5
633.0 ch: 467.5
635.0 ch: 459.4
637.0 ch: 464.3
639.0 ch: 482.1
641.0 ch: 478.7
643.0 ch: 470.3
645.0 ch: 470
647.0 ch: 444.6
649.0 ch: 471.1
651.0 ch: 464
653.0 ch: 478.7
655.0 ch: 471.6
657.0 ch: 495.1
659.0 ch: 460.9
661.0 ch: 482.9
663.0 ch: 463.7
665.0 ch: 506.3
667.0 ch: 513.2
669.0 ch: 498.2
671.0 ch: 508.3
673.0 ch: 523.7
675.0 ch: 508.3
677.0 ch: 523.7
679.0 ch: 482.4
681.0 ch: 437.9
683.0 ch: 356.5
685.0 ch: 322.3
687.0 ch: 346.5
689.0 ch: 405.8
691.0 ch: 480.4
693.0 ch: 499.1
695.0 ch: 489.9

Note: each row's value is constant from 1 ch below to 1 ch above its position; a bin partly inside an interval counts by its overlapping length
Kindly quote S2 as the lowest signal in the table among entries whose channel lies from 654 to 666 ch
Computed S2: 460.9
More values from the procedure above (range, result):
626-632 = 456.5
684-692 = 322.3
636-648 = 444.6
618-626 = 451.4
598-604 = 451.6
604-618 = 436.9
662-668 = 463.7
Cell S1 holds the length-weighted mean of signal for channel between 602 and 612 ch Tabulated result 463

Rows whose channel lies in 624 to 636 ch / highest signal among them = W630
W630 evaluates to 479.5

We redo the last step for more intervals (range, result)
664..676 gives 523.7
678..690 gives 482.4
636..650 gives 482.1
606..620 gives 463.7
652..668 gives 513.2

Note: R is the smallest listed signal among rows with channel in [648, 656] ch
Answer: 464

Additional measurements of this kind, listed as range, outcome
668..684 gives 356.5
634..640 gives 459.4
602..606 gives 457.9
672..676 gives 508.3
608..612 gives 460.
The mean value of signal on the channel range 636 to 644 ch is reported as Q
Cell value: 474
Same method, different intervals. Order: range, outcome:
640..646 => 473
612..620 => 449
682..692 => 382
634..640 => 469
